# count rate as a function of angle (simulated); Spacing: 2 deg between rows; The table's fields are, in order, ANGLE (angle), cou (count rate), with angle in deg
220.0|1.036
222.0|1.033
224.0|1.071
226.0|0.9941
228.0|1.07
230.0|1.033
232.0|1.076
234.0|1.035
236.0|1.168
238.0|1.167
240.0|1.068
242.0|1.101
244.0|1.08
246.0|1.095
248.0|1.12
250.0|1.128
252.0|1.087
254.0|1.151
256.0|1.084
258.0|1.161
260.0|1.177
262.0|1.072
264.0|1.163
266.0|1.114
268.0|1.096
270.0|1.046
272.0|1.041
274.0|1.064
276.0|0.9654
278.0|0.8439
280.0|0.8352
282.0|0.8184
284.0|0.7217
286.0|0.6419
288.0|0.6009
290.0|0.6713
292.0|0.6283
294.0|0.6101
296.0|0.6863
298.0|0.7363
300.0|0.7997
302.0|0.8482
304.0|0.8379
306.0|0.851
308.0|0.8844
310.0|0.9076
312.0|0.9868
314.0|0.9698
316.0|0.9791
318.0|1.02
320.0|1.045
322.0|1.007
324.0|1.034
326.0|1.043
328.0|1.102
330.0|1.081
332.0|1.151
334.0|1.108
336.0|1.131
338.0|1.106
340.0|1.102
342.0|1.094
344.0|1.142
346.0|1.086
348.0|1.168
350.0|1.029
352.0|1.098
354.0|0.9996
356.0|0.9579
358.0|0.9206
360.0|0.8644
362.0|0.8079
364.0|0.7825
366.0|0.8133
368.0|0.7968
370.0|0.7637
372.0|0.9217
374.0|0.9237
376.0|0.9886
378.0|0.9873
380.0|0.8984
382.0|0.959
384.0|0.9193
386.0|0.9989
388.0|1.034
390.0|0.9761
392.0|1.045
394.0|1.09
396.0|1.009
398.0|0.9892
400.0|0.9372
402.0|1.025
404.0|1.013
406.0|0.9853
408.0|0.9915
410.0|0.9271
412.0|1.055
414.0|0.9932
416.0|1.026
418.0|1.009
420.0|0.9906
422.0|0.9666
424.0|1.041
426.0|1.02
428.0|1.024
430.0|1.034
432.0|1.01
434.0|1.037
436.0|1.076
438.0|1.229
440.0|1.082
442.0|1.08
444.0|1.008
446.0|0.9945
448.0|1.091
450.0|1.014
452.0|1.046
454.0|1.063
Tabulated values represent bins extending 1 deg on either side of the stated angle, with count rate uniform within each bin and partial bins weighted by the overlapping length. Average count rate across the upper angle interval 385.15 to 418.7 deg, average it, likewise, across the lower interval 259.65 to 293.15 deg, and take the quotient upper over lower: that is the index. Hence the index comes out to 1.1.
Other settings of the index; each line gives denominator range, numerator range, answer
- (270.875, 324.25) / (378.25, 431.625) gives 1.17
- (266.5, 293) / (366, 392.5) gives 1.10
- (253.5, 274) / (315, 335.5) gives 0.96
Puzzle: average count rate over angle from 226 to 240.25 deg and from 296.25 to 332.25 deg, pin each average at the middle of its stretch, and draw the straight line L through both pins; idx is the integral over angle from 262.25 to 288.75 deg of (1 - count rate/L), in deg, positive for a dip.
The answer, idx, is 2.33 deg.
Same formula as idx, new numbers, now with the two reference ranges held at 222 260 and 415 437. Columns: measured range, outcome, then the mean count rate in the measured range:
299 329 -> 3.1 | 0.954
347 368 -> 2.2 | 0.937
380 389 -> 0.6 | 0.969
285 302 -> 6.2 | 0.682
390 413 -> 0.6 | 1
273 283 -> 1.6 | 0.905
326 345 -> -0.9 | 1.11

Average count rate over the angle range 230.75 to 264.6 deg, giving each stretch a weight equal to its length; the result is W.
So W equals 1.11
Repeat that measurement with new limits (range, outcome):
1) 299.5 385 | 0.976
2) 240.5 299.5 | 0.949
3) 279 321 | 0.813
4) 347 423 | 0.965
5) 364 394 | 0.931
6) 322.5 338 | 1.09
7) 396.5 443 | 1.02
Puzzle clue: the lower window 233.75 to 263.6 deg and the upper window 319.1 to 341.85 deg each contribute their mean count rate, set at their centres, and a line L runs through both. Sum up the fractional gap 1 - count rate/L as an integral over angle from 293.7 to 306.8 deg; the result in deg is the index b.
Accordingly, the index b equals 3.8 deg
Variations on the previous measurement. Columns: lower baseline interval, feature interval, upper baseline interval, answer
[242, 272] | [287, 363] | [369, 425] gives 6.9 deg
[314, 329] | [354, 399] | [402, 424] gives 3.5 deg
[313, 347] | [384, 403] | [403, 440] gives 0.6 deg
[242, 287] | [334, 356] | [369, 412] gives -2.2 deg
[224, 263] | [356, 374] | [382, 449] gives 3.4 deg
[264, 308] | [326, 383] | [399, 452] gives -4.0 deg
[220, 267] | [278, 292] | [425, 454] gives 4.8 deg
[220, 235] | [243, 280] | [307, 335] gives -1.4 deg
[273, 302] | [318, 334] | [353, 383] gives -4.7 deg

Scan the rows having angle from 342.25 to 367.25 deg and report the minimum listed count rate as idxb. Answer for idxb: 0.7825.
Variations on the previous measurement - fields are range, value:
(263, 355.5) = 0.6009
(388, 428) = 0.9271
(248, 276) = 0.9654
